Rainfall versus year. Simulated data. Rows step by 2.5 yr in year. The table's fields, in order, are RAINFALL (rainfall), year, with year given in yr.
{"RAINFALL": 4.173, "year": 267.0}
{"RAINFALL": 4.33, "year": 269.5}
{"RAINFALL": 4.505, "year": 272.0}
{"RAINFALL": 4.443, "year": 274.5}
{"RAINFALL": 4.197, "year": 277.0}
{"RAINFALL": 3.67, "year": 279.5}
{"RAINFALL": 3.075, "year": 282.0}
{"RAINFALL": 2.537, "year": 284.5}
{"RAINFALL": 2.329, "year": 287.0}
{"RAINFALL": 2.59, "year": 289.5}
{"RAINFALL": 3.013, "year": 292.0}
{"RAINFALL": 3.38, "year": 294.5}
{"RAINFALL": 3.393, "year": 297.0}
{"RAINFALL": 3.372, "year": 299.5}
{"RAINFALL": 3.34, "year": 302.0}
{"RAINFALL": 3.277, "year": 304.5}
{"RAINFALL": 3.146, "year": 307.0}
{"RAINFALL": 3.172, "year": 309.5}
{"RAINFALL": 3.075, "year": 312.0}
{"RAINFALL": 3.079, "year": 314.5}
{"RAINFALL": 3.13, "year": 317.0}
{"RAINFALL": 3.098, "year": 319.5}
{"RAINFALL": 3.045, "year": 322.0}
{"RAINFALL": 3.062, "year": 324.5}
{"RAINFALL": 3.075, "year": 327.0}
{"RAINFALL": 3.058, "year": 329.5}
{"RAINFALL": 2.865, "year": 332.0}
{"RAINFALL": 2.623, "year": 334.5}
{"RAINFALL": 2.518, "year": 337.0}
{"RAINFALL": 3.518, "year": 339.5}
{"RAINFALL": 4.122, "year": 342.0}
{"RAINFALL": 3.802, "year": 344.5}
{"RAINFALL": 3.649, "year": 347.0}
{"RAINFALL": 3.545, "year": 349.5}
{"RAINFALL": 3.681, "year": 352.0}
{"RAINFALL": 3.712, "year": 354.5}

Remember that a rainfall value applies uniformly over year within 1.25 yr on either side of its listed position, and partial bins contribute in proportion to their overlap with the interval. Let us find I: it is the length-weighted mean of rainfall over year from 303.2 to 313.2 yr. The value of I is 3.17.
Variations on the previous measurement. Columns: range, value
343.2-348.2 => 3.73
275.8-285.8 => 3.36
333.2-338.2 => 2.57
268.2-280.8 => 4.22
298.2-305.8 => 3.33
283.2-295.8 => 2.77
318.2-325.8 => 3.07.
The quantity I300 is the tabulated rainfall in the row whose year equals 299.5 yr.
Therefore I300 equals 3.372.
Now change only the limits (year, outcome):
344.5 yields 3.802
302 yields 3.34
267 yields 4.173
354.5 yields 3.712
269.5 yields 4.33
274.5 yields 4.443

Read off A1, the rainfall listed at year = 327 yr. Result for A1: 3.075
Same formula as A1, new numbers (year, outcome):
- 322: 3.045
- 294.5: 3.38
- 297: 3.393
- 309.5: 3.172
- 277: 4.197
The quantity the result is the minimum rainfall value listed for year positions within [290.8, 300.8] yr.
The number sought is 3.013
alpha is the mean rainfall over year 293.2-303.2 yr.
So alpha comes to 3.37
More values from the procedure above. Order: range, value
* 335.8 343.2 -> 3.39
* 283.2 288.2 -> 2.44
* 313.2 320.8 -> 3.1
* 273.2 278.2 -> 4.32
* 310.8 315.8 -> 3.08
